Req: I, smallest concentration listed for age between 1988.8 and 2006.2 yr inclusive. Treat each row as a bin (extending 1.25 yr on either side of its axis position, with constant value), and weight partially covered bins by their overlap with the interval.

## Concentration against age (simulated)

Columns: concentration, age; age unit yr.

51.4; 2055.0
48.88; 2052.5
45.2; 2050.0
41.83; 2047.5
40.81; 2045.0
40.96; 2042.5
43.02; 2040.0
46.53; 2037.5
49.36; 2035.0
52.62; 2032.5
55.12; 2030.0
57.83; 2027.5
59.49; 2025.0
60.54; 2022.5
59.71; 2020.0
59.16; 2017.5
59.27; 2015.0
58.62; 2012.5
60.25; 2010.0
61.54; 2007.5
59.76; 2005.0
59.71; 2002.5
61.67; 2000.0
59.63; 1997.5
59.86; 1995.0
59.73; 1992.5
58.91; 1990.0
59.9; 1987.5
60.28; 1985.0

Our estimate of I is 58.91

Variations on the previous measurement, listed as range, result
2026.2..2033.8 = 52.62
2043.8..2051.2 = 40.81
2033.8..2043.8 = 40.96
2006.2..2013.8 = 58.62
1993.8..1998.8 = 59.63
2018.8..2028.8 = 57.83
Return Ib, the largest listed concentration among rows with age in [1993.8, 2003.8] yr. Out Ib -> 61.67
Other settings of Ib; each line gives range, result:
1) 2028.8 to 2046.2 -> 55.12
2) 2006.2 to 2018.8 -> 61.54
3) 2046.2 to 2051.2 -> 45.2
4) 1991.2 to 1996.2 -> 59.86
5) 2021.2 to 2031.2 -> 60.54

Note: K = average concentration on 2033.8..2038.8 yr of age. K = 47.9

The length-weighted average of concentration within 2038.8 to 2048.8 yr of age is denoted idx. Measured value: 41.7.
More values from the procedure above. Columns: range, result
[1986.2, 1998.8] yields 59.6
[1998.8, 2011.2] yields 60.6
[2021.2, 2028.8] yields 59.3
